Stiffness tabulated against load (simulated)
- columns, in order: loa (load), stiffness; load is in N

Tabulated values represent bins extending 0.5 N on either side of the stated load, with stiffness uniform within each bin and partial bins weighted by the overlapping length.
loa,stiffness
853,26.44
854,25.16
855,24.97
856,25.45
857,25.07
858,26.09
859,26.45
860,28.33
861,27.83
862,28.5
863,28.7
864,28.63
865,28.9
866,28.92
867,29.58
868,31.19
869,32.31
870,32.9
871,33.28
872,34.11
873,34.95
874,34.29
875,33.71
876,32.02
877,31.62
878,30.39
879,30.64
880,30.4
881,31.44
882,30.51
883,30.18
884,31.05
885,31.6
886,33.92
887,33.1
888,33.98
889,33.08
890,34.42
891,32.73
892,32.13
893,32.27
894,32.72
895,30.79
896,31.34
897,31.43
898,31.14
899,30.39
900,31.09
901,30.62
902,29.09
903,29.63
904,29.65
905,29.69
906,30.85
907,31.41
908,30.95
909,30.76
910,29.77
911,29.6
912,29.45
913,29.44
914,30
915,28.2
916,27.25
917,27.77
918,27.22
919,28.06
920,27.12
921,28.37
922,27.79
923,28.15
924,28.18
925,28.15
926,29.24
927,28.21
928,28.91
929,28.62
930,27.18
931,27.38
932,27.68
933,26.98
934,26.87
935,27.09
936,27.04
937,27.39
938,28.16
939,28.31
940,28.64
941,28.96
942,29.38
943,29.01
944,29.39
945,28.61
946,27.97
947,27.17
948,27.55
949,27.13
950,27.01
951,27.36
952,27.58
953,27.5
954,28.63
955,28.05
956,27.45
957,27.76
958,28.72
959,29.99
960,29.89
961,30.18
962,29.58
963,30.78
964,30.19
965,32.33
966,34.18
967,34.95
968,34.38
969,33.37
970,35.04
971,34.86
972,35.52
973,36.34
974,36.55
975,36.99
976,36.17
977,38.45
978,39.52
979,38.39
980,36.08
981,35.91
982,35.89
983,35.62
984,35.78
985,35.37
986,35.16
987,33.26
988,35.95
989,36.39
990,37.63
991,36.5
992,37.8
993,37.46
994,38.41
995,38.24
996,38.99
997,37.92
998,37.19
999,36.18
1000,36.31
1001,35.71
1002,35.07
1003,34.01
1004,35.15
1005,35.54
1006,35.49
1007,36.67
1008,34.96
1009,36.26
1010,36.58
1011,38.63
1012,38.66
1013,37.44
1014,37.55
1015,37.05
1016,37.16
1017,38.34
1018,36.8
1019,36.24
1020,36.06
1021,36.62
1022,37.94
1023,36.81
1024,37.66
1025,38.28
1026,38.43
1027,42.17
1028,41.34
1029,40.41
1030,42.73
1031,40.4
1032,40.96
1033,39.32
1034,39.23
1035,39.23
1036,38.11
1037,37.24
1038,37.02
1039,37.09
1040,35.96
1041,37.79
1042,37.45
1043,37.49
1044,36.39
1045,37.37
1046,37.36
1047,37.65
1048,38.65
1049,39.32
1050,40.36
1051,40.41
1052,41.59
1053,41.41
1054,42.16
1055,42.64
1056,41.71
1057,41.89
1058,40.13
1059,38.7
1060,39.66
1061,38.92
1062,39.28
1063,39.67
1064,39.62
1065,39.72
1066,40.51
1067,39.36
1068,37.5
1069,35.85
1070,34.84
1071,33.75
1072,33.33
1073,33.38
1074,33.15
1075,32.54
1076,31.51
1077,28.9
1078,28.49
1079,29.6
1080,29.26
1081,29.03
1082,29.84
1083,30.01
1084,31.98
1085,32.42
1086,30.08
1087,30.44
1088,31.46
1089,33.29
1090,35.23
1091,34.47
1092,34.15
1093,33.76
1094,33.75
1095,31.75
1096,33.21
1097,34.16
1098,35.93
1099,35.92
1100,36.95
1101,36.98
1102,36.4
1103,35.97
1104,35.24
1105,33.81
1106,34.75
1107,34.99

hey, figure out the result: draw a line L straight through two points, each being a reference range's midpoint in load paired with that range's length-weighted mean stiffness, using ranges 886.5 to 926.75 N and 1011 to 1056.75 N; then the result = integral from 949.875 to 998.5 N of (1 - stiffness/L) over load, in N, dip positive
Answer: 1.1 N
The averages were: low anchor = 30.2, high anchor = 38.7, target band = 34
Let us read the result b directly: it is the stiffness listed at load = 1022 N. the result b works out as 37.94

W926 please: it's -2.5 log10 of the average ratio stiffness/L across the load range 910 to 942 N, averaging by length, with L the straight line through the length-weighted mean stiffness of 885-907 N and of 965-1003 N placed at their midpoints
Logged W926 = 0.18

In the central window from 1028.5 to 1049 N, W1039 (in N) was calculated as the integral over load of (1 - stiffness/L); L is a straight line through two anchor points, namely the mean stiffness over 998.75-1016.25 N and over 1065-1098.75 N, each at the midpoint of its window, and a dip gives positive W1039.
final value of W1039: -2.0 N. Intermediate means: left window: 36.3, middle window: 38.4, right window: 33.1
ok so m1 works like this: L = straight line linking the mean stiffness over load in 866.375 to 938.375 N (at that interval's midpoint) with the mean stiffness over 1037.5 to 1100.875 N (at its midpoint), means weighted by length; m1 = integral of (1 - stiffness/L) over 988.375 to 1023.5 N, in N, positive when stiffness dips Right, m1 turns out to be -3.3 N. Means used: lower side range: 30.3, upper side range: 35.8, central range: 36.8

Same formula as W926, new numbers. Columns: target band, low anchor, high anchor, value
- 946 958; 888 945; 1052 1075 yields 0.15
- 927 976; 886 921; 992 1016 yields 0.13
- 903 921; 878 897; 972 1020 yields 0.13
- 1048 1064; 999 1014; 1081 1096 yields -0.19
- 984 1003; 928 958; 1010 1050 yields -0.08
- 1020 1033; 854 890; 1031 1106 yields -0.13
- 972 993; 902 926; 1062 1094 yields -0.18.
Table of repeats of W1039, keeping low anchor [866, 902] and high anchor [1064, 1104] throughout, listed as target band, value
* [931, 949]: 2.5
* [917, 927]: 1.3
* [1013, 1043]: -4.6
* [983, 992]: -0.8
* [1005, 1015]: -1.2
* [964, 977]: -0.9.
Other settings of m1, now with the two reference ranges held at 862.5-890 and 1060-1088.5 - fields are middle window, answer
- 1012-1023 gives -1.31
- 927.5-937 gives 1.41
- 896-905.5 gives 0.48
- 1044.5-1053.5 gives -1.55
